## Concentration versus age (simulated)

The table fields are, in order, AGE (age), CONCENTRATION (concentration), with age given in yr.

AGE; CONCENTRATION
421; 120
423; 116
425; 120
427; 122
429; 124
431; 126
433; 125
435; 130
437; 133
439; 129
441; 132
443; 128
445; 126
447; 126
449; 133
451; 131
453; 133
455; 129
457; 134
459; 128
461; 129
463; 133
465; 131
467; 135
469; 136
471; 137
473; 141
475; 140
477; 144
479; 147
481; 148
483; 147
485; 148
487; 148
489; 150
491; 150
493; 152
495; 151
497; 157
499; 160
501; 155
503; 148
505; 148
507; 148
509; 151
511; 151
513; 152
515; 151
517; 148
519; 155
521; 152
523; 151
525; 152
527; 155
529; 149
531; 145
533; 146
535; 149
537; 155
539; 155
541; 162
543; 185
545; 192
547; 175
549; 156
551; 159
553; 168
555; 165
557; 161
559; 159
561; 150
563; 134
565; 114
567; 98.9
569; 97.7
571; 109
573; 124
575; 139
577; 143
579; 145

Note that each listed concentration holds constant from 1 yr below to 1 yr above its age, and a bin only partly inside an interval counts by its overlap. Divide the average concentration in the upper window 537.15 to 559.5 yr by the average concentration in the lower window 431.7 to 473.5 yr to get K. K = 1.27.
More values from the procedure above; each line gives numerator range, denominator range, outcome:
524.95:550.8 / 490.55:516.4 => 1.05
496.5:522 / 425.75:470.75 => 1.17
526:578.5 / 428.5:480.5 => 1.12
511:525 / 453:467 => 1.16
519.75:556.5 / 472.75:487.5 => 1.10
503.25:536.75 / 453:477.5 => 1.12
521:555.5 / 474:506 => 1.07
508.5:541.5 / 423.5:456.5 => 1.19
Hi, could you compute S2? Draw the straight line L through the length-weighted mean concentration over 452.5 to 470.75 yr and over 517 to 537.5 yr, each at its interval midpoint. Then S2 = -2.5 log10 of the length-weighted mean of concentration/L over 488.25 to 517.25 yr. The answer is -0.06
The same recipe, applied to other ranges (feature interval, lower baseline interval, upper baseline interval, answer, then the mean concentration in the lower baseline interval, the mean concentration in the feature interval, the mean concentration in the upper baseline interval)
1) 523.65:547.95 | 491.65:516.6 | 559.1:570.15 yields -0.18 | 152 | 160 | 122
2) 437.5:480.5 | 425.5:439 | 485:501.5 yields 0.03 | 127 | 134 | 153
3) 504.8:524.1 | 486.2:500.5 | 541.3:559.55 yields 0.06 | 153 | 151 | 169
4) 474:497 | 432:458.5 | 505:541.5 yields -0.05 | 130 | 148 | 151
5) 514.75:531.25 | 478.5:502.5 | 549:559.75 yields 0.04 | 151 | 151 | 162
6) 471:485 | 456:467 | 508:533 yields -0.06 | 131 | 144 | 151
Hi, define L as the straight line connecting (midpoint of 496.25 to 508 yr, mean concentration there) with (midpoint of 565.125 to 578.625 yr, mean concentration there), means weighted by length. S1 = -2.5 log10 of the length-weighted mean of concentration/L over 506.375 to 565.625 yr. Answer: -0.143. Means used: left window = 153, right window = 120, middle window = 155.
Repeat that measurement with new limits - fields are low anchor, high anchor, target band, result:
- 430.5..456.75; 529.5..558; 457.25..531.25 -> 0.00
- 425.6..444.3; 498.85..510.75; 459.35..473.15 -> 0.03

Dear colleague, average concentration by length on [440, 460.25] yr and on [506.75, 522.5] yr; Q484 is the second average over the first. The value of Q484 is 1.2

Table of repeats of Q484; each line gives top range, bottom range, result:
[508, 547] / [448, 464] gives 1.19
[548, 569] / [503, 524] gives 0.96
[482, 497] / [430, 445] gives 1.16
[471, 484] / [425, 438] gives 1.14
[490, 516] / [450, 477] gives 1.13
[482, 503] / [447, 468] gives 1.15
